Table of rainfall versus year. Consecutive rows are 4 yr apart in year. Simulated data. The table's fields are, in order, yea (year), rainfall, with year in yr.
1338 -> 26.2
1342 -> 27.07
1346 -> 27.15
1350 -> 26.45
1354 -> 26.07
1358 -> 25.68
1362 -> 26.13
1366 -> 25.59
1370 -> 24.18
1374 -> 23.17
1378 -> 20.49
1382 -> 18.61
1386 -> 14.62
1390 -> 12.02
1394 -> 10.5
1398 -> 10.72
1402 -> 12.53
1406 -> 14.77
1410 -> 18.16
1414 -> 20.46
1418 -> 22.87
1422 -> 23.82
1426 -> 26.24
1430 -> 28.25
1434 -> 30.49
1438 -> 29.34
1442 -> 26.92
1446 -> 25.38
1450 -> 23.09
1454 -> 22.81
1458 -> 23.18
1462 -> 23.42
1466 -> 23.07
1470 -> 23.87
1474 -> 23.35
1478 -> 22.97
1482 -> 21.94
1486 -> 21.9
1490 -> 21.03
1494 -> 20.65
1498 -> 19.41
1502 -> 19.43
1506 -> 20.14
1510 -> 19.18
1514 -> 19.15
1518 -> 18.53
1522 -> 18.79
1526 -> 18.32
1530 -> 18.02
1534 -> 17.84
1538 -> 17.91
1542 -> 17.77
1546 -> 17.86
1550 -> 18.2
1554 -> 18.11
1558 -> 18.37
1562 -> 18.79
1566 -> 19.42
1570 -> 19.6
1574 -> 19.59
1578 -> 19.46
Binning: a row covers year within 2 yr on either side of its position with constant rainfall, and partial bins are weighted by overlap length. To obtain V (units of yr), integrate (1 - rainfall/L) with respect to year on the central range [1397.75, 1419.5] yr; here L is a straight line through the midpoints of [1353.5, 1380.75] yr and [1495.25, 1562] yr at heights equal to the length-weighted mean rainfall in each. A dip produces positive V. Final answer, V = 5.56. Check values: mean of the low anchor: 24.2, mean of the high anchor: 18.6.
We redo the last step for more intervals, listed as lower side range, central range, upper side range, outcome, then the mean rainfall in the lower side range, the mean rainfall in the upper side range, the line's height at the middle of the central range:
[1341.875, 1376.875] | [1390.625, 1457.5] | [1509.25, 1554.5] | 3.29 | 25.5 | 18.3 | 22.8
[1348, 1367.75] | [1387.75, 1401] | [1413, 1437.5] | 7.49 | 26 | 25.8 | 25.9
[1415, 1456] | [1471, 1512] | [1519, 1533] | 0.27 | 25.8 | 18.3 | 21.2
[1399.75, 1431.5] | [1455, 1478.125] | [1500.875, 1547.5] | -4.25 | 20.7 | 18.6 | 19.7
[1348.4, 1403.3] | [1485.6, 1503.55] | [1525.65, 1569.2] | -1.57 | 19.8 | 18.3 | 18.7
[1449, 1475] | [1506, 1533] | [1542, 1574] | 2.30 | 23.3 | 18.6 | 20.5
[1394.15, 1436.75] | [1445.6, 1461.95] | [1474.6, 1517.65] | -2.27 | 20.5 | 20.6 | 20.6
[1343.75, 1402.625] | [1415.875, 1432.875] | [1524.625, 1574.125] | -4.85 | 20.5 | 18.4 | 19.9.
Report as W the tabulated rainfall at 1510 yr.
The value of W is 19.18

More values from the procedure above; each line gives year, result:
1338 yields 26.2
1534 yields 17.84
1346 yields 27.15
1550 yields 18.2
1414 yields 20.46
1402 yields 12.53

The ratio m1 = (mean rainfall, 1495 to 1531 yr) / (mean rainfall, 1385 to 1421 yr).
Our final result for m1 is 1.24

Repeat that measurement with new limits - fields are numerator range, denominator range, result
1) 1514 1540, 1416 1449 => 0.69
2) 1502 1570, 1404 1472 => 0.78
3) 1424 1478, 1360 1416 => 1.40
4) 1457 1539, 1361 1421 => 1.13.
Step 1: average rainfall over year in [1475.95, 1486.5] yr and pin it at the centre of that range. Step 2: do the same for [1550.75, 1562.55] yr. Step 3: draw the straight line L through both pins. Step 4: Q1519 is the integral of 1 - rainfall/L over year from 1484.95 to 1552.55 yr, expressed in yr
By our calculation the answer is 4.4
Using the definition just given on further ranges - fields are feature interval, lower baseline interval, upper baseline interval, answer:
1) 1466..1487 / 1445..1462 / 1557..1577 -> -0.2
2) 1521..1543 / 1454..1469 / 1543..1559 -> 1.2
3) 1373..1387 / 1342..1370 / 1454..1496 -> 3.4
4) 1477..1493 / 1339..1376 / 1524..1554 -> -1.2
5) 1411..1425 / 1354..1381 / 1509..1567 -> 0.0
